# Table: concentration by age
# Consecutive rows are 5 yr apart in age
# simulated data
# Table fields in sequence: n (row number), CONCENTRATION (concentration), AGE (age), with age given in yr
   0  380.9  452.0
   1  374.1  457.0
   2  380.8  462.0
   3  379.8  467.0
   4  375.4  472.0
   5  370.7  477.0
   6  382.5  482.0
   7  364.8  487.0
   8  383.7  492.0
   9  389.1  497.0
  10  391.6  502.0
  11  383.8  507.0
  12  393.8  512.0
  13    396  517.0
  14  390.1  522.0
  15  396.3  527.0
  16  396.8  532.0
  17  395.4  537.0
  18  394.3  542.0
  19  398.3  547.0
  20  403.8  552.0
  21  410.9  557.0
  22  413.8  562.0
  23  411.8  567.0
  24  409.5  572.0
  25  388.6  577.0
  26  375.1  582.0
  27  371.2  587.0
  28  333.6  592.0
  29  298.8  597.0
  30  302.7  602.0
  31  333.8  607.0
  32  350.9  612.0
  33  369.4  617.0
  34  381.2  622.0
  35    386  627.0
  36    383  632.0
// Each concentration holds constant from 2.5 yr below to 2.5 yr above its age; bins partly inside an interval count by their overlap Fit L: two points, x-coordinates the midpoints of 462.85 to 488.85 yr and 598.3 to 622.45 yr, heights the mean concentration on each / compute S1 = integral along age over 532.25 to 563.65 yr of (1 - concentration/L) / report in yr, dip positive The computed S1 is -3.9 yr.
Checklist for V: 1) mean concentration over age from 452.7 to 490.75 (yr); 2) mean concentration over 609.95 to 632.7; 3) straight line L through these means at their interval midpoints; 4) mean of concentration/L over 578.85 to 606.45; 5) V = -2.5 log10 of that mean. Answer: 0.113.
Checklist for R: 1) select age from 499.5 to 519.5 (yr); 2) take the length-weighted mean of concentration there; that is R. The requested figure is 391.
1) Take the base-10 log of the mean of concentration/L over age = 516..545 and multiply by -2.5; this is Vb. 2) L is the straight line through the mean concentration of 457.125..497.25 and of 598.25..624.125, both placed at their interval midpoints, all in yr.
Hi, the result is -0.09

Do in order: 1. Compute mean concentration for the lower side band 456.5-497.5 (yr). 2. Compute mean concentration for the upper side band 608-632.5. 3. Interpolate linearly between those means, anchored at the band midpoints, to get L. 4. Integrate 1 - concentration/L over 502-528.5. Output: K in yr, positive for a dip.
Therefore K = -1.1 yr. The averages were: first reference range 378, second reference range 371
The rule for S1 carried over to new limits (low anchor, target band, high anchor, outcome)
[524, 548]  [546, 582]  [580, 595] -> -2.74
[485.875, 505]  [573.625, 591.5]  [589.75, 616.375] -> -1.95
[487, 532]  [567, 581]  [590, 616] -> -2.13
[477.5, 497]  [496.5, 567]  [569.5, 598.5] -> -4.85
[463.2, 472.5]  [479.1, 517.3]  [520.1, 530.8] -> 0.17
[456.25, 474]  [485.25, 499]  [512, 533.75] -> 0.22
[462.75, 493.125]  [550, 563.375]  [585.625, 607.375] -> -2.62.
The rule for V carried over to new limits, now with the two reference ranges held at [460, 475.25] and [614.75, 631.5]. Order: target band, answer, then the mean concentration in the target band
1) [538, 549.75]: -0.05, 396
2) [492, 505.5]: -0.03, 389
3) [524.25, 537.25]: -0.05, 396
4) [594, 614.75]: 0.18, 322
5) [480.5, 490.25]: 0.01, 374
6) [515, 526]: -0.04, 393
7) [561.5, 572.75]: -0.09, 412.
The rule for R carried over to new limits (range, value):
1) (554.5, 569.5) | 412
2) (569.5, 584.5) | 391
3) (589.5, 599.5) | 316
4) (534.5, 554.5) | 398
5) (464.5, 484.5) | 377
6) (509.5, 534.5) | 395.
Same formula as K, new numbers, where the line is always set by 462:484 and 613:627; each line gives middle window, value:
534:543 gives -0.45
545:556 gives -0.78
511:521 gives -0.47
